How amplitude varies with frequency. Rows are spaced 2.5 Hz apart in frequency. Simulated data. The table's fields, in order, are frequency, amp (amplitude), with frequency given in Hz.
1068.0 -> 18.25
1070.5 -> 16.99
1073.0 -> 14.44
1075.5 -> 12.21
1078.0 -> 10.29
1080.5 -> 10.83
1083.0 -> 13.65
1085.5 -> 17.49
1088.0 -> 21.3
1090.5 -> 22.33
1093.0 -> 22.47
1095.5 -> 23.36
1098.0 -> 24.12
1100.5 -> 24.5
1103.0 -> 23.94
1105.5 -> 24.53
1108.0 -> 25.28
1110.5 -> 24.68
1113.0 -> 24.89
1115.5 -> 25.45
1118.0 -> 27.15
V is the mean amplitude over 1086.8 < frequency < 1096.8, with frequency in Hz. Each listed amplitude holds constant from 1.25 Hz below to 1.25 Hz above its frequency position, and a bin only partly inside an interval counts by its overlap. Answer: 22.4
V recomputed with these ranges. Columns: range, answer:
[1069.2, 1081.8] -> 13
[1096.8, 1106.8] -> 24.3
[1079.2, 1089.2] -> 15.8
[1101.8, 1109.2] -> 24.6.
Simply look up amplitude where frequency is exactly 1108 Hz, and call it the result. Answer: 25.28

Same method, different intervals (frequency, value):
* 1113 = 24.89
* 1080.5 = 10.83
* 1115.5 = 25.45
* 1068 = 18.25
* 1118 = 27.15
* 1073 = 14.44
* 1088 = 21.3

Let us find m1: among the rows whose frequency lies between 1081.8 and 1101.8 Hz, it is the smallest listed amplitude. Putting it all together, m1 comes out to 13.65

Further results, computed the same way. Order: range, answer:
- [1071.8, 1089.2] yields 10.29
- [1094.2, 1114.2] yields 23.36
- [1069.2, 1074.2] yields 14.44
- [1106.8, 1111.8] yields 24.68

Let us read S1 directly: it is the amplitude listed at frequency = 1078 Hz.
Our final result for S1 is 10.29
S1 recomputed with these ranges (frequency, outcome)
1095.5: 23.36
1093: 22.47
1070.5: 16.99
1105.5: 24.53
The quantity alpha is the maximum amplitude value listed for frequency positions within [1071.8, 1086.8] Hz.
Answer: 17.49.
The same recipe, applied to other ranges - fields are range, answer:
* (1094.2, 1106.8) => 24.53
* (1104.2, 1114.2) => 25.28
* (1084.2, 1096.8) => 23.36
